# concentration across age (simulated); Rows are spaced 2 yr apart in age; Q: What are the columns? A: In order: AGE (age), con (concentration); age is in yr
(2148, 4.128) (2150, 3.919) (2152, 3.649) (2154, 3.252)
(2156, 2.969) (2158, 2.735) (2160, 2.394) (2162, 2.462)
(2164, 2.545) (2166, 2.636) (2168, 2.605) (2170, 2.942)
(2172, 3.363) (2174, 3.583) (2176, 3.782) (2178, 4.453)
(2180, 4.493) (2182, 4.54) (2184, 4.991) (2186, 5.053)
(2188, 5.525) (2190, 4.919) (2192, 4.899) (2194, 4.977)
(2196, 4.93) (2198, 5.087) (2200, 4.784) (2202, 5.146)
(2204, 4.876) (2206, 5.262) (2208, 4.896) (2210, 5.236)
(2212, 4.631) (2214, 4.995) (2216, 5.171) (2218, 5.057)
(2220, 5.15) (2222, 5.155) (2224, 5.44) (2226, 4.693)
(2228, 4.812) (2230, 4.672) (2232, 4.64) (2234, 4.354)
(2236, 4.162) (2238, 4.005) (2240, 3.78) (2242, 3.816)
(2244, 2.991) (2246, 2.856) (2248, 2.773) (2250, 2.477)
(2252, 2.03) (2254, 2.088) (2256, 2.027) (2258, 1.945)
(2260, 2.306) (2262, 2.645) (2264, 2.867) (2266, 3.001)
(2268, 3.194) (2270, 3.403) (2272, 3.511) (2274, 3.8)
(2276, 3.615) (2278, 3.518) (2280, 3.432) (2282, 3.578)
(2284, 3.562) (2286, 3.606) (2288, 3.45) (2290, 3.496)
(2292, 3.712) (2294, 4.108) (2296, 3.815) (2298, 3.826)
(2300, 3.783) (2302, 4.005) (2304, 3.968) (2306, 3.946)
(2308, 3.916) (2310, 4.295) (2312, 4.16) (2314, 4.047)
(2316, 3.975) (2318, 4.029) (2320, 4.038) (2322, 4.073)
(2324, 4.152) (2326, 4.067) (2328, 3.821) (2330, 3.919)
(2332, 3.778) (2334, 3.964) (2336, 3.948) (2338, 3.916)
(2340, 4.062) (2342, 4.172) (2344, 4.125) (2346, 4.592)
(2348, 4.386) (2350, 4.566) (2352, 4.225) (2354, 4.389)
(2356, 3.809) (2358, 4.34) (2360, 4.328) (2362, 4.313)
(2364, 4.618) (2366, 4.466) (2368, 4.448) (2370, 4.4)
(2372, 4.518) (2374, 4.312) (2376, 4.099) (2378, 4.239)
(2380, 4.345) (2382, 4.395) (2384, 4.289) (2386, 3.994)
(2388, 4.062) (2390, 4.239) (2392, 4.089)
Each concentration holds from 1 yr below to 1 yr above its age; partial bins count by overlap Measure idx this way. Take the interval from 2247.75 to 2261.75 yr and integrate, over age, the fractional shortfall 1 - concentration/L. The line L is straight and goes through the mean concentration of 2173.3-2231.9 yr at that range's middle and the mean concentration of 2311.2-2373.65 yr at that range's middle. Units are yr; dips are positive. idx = 7.2 yr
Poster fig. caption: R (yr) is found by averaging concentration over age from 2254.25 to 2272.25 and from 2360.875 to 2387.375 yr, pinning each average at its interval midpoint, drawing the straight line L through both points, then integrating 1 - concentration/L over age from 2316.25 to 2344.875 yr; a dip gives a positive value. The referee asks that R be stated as -2.4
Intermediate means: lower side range 2.71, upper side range 4.34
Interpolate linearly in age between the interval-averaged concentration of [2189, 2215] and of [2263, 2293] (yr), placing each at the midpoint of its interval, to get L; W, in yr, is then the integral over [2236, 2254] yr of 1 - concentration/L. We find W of 4.5 yr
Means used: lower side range 4.97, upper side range 3.45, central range 3.09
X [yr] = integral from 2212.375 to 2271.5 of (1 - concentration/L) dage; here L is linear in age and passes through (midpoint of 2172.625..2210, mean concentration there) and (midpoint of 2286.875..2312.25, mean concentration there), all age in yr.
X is 9.6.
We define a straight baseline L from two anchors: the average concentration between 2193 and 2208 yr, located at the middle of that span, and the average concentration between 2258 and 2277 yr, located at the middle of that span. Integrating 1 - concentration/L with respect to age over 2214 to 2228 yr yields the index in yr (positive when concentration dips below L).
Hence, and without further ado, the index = -2.1 yr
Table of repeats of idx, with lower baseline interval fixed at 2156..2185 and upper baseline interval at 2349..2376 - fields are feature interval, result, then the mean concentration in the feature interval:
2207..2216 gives -3.45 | 4.97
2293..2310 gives 0.43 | 3.94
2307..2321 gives 0.14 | 4.07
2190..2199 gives -3.77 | 4.97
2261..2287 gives 3.62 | 3.36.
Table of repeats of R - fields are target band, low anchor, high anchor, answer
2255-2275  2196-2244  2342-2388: 7.5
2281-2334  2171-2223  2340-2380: 7.0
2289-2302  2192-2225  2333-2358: 2.0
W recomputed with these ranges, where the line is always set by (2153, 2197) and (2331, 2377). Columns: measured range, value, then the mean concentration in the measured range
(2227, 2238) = -1.5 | 4.48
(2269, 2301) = 3.5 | 3.64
